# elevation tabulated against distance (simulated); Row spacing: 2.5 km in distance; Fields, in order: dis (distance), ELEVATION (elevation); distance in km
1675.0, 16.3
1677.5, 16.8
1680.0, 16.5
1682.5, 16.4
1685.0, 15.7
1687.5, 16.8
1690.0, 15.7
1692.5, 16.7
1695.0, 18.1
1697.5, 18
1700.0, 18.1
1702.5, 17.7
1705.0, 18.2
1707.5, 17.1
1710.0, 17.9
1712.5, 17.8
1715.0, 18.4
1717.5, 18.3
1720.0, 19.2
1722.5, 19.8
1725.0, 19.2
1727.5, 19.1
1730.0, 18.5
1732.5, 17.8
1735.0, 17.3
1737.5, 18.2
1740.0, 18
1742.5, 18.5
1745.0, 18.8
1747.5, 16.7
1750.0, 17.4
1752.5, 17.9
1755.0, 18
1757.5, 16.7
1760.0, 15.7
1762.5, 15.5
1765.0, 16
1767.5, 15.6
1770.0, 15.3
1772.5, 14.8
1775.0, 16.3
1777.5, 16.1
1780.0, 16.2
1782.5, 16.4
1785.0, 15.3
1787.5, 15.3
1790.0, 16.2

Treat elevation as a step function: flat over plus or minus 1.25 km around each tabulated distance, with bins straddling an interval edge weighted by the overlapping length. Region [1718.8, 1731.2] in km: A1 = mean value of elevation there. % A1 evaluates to 19.2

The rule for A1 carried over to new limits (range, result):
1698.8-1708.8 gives 17.8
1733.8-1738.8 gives 17.8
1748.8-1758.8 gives 17.5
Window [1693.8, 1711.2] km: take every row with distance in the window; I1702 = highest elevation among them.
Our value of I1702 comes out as 18.2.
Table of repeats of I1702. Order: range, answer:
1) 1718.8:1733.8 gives 19.8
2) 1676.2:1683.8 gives 16.8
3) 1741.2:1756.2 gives 18.8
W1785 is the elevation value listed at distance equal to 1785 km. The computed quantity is 15.3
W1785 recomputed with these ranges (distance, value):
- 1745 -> 18.8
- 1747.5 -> 16.7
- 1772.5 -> 14.8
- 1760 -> 15.7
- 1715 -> 18.4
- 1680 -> 16.5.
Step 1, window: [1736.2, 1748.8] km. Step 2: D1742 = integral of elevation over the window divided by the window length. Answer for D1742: 18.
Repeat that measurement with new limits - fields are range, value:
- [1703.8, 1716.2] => 17.9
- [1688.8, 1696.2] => 16.8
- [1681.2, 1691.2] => 16.2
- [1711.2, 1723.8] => 18.7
